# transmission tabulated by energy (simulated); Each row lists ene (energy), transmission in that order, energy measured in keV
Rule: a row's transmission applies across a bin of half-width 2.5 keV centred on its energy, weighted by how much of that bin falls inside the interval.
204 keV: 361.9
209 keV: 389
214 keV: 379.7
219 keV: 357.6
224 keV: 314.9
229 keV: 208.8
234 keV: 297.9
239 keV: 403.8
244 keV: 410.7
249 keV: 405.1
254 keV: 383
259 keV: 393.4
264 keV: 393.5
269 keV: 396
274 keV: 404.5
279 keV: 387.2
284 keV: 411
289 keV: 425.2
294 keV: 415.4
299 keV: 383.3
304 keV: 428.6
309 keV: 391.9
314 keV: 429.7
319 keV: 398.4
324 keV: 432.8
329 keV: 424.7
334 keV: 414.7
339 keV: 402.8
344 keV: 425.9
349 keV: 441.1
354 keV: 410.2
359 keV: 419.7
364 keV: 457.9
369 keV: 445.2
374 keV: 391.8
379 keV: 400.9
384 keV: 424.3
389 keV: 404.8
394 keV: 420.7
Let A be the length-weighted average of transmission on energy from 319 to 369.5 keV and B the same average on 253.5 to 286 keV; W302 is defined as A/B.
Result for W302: 1.1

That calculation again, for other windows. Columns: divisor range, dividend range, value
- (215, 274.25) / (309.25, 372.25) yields 1.17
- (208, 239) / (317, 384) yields 1.28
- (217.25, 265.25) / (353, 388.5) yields 1.18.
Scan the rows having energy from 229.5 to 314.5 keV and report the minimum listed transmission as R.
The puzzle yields 297.9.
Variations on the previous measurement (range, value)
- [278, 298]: 387.2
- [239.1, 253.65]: 405.1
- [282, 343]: 383.3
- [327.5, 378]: 391.8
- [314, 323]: 398.4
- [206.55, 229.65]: 208.8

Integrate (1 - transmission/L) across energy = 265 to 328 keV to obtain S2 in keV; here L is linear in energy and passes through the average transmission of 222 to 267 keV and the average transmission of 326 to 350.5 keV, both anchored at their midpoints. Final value -2.6 keV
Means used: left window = 358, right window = 421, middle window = 409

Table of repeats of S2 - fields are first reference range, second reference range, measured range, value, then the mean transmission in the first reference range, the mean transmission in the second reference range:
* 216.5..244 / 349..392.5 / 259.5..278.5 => -2.43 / 325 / 421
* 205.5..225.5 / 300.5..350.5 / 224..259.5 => 2.26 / 363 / 418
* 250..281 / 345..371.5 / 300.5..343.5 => 0.33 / 394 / 434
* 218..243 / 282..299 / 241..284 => -3.44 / 320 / 412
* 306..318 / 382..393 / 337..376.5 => -1.12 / 410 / 415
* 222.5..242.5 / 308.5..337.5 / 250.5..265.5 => -2.20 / 311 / 417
